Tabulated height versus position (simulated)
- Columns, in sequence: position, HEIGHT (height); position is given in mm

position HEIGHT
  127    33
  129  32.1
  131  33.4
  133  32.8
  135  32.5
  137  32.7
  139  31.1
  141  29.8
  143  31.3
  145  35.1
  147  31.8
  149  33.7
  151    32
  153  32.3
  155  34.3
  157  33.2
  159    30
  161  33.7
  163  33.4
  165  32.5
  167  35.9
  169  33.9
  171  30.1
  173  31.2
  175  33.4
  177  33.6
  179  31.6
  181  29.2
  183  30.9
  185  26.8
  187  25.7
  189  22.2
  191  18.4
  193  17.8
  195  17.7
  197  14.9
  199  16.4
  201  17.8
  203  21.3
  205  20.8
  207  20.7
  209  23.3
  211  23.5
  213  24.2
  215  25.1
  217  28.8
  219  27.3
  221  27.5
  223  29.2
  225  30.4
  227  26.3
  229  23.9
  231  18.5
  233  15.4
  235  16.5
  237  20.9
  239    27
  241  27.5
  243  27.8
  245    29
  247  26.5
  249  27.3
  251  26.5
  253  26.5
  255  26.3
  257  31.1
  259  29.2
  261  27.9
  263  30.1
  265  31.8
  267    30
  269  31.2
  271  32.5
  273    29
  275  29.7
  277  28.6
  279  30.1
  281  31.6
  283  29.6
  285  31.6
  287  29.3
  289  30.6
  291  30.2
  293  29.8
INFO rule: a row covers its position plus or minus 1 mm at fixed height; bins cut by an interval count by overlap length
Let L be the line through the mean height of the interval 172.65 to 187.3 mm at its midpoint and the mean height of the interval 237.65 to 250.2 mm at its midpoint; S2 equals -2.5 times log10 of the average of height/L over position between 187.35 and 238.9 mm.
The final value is 0.29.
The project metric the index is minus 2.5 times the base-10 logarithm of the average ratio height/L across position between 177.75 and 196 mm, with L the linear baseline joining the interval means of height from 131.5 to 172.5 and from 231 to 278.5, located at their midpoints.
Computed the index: 0.24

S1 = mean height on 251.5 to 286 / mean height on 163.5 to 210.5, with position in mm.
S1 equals 1.17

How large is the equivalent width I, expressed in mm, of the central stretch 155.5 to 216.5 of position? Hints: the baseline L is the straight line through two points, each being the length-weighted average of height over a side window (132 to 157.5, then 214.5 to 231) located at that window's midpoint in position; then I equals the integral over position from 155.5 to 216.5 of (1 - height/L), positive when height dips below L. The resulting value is 6.8 mm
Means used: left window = 32.5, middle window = 26.4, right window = 26.8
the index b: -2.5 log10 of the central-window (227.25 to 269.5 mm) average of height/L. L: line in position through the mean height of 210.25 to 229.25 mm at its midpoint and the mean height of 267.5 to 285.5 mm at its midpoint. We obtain 0.10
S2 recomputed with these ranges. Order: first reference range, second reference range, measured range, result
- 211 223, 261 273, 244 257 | 0.076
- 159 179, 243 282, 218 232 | 0.172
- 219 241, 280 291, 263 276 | -0.076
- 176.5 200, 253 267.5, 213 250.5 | 0.071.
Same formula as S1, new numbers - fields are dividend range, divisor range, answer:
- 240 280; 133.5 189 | 0.91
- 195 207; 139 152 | 0.57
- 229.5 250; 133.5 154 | 0.73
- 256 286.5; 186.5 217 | 1.45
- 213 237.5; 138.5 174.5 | 0.74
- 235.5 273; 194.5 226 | 1.22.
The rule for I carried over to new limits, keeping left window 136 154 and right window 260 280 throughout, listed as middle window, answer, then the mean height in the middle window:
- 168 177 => -0.2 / 32.3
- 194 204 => 4.4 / 17.6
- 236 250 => 1.8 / 26.6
